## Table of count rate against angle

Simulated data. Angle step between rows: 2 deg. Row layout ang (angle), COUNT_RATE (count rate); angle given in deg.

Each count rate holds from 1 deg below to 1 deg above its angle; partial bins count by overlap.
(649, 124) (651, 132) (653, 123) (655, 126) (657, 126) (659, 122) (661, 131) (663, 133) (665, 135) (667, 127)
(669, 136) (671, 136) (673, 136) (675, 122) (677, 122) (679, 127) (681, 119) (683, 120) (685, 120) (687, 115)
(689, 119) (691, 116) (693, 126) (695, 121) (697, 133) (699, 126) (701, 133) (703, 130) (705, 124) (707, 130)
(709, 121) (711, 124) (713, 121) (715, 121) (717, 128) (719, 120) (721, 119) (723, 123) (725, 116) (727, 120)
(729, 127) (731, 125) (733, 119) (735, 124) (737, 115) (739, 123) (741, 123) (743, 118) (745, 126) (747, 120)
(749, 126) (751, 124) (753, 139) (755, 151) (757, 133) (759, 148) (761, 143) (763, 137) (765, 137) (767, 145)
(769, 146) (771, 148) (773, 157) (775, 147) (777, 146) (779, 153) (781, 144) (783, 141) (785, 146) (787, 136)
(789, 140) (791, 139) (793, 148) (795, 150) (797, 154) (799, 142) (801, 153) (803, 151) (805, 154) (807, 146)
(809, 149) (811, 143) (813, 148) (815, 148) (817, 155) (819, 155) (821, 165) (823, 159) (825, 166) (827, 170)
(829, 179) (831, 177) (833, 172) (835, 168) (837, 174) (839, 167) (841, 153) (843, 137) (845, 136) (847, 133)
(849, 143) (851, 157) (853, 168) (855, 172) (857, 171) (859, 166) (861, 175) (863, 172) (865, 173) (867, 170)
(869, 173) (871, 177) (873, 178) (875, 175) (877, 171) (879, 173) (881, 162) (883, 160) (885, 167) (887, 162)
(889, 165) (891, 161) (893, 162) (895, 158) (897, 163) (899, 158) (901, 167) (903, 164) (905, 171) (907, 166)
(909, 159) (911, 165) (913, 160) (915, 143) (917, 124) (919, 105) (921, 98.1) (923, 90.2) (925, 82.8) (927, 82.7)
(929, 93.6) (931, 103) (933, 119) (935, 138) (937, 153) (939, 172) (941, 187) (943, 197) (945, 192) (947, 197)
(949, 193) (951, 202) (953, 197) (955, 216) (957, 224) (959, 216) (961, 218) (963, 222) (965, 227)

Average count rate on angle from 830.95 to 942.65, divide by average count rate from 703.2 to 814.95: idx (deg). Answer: 1.13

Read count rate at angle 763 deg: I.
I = 137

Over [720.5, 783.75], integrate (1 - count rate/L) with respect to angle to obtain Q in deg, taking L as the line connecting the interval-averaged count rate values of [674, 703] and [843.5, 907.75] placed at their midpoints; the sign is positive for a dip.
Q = 1.8 deg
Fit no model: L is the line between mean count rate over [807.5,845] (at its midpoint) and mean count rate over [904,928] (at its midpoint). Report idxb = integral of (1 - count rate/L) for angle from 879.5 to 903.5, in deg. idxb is -4.4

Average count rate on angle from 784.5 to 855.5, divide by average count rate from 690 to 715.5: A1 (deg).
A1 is 1.23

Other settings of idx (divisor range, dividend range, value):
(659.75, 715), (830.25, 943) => 1.22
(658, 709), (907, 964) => 1.26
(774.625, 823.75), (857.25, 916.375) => 1.12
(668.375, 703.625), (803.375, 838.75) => 1.28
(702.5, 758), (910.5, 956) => 1.19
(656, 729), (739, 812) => 1.13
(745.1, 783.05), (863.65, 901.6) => 1.19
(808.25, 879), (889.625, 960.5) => 0.96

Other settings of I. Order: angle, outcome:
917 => 124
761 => 143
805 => 154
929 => 93.6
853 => 168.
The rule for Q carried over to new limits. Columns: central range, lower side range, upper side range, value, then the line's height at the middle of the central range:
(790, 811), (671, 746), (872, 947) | -2.0 deg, 136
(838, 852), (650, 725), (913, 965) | 0.0 deg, 147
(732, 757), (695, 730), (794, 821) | 1.4 deg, 133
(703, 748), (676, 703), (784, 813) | 2.9 deg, 131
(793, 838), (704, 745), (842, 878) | -2.3 deg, 150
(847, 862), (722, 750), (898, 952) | -2.7 deg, 138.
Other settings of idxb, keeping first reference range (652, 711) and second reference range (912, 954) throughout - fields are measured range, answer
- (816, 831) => -3.2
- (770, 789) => -1.9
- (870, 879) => -2.2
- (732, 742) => 0.7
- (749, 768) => -1.1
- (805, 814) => -0.8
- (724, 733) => 0.5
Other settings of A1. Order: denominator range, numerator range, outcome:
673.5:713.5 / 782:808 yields 1.18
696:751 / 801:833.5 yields 1.28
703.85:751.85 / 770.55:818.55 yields 1.21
